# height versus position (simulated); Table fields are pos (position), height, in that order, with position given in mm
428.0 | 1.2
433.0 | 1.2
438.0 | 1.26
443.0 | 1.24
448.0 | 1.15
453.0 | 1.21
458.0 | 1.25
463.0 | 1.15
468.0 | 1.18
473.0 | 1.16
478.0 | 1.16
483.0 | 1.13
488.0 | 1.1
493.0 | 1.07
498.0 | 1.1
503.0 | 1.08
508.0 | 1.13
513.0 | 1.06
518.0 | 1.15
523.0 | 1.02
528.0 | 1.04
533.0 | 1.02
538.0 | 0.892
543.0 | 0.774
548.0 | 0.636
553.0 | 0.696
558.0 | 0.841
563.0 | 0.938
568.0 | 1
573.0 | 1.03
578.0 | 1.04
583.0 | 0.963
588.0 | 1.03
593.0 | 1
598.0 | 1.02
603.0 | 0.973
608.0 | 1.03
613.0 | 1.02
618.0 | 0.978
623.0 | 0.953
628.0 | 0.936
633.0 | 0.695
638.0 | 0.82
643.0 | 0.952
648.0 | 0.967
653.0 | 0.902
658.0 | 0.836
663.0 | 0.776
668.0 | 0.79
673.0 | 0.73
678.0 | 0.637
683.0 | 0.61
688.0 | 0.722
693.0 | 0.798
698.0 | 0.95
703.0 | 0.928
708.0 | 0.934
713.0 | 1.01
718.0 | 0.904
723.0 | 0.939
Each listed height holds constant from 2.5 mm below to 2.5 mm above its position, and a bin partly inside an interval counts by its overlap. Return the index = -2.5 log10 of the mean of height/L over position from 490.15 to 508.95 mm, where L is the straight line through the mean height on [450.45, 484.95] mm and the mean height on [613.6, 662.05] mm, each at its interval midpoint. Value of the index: 0.03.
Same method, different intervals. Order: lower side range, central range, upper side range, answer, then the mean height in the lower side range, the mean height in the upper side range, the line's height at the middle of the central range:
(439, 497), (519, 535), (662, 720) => 0.04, 1.16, 0.816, 1.07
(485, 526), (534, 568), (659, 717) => 0.23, 1.09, 0.811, 1.02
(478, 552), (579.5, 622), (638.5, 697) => -0.13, 1.01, 0.798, 0.892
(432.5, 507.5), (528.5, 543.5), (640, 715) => 0.14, 1.16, 0.835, 1.06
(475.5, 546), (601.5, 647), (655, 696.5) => -0.11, 1.05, 0.744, 0.839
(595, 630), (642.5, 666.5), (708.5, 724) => 0.11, 0.988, 0.95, 0.973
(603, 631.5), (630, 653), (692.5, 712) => 0.11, 0.972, 0.921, 0.958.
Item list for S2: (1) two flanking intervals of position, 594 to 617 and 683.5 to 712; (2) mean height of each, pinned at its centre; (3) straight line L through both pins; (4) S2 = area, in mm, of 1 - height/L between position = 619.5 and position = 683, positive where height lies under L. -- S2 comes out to 7.3 mm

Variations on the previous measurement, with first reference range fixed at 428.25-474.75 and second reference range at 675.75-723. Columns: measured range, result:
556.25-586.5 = 1.5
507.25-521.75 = 0.1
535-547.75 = 3.2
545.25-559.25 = 4.5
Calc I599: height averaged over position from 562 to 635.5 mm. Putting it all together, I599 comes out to 0.974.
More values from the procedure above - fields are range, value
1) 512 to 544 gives 1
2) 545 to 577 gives 0.864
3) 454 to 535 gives 1.11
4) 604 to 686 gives 0.853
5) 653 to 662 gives 0.844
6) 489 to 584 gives 0.975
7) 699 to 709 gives 0.933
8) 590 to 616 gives 1.01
